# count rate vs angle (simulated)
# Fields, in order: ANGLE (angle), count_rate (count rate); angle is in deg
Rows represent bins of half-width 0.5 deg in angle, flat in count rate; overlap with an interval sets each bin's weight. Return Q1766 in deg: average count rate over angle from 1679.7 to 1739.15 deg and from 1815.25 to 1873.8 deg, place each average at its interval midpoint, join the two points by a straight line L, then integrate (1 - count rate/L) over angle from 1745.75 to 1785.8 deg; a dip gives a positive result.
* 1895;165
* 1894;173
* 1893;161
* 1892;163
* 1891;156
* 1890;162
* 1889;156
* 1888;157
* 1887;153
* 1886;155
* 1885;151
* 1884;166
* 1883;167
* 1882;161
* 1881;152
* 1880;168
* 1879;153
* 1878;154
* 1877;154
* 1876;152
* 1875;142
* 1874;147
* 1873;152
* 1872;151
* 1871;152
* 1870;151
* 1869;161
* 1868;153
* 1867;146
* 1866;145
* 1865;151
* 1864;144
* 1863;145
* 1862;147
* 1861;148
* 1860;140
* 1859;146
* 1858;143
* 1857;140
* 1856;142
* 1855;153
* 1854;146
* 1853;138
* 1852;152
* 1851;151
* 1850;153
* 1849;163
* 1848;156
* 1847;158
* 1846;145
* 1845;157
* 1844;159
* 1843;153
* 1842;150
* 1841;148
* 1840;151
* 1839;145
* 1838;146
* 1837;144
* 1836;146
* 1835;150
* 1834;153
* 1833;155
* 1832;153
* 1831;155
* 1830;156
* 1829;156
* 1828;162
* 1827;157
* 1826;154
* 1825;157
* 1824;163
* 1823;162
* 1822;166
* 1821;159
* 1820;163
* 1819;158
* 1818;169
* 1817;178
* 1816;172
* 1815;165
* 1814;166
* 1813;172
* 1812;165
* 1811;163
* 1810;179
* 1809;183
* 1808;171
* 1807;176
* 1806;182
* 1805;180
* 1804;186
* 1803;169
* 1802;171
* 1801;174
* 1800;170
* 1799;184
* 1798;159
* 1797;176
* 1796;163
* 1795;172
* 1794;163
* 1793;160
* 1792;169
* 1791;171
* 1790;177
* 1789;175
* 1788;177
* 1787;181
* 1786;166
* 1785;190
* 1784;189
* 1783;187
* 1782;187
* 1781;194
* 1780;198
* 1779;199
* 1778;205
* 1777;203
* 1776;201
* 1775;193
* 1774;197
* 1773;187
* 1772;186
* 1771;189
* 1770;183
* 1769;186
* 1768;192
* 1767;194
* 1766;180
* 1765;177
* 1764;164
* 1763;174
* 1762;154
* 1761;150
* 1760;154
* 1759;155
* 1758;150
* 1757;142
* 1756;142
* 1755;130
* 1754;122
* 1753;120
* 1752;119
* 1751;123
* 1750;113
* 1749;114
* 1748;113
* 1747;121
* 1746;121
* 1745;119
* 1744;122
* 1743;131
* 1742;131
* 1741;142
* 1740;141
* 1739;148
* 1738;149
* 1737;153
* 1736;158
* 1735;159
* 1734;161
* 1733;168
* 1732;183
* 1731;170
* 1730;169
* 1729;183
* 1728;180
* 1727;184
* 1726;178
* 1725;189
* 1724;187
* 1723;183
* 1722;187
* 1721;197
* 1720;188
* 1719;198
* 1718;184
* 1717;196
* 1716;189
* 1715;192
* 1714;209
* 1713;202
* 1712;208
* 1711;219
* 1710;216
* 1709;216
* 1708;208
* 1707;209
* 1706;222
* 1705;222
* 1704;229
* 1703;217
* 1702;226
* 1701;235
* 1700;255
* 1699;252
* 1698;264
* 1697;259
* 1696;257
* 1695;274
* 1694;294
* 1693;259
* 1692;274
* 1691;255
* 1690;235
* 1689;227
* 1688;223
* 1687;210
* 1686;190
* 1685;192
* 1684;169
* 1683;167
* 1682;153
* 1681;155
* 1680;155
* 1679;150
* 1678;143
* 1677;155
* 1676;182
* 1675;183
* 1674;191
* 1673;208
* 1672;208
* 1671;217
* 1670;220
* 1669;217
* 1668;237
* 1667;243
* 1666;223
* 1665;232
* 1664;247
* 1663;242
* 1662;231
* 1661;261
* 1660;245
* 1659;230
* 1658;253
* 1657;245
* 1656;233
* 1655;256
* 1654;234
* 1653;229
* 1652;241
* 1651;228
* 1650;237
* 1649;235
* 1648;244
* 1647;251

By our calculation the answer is 3.6 deg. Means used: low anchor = 204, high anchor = 153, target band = 165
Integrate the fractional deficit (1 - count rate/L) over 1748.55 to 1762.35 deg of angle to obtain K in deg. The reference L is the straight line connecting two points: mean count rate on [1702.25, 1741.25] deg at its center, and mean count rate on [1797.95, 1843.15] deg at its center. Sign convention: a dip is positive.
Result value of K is 3.42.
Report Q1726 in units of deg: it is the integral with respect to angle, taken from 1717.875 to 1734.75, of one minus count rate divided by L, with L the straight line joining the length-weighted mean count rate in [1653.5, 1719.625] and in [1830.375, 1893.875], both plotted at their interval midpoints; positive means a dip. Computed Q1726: 1.8 deg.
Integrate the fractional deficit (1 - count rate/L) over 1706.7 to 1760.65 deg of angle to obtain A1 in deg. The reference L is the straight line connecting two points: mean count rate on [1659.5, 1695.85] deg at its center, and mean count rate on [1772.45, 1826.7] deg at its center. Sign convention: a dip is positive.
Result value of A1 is 9.1 deg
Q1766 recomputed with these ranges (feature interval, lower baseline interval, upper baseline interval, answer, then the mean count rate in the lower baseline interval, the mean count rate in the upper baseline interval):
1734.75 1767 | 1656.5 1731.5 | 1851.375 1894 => 8.6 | 212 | 152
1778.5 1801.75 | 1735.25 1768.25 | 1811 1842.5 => -4.2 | 143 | 158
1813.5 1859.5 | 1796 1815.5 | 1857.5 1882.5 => 2.1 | 173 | 150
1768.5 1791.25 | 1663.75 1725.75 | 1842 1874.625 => -1.1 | 211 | 150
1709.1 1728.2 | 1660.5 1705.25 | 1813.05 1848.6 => 0.9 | 219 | 157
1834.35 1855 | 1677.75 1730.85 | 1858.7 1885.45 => 1.3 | 208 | 152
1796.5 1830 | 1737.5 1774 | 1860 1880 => -4.3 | 149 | 150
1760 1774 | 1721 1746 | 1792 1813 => -0.9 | 161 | 172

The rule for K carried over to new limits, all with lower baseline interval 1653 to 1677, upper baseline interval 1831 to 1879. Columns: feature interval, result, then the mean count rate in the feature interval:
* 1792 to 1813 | -0.18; 172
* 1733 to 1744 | 2.78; 147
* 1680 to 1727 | -0.63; 214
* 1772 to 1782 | -0.84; 196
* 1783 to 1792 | -0.07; 178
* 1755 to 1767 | 1.84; 159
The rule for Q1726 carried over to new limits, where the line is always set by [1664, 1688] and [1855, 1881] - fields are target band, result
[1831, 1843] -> 0.52 deg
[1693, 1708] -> -4.45 deg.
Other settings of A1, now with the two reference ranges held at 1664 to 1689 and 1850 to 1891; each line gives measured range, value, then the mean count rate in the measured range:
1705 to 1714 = -1.24 deg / 213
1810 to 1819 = -0.28 deg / 169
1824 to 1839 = 0.63 deg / 153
